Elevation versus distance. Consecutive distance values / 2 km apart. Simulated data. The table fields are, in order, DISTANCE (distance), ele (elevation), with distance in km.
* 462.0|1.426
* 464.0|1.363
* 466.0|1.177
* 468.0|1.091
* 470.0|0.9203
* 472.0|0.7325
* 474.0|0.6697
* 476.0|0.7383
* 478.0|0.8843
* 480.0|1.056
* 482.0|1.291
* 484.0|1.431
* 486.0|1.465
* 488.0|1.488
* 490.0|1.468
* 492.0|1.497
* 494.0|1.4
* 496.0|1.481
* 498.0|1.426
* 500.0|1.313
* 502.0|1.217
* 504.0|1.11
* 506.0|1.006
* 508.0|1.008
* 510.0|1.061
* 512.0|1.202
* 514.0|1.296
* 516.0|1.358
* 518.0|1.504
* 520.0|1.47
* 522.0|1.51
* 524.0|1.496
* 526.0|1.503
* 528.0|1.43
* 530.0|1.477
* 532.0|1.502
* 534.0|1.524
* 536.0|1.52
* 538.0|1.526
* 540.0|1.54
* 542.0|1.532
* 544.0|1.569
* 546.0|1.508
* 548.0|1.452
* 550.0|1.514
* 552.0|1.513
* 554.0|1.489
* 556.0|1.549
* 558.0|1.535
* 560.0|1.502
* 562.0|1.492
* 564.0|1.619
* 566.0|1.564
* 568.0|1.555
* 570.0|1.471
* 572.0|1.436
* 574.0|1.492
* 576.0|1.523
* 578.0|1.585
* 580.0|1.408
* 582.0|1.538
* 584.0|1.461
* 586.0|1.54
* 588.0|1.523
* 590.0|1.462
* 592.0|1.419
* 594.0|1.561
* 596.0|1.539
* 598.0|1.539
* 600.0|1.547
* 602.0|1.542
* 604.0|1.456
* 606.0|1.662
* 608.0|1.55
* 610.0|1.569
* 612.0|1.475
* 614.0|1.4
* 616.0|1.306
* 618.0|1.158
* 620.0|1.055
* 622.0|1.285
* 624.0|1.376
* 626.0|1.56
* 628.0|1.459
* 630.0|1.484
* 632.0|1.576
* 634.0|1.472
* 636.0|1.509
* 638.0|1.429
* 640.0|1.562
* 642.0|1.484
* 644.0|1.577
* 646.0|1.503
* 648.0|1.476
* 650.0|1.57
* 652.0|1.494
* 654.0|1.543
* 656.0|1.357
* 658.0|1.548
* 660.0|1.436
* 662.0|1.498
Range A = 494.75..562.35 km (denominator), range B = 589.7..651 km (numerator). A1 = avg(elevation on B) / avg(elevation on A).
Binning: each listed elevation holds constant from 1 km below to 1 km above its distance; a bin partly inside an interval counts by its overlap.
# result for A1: 1.04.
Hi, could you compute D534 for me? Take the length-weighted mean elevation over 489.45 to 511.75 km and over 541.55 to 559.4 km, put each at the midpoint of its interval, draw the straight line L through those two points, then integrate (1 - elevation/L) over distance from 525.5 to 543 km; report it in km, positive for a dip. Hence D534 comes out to -0.9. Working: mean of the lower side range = 1.27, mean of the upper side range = 1.52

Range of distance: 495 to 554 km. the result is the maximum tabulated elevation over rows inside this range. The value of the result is 1.569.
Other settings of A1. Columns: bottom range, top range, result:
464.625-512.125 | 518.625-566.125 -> 1.29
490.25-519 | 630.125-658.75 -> 1.17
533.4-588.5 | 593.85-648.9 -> 0.97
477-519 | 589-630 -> 1.13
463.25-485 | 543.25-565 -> 1.48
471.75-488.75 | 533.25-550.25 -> 1.39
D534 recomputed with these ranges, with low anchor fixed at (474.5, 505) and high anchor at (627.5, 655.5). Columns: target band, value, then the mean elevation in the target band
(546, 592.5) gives -3.69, 1.51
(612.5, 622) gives 1.43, 1.25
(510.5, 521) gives -0.29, 1.35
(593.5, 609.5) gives -1.14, 1.55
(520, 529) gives -1.05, 1.48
